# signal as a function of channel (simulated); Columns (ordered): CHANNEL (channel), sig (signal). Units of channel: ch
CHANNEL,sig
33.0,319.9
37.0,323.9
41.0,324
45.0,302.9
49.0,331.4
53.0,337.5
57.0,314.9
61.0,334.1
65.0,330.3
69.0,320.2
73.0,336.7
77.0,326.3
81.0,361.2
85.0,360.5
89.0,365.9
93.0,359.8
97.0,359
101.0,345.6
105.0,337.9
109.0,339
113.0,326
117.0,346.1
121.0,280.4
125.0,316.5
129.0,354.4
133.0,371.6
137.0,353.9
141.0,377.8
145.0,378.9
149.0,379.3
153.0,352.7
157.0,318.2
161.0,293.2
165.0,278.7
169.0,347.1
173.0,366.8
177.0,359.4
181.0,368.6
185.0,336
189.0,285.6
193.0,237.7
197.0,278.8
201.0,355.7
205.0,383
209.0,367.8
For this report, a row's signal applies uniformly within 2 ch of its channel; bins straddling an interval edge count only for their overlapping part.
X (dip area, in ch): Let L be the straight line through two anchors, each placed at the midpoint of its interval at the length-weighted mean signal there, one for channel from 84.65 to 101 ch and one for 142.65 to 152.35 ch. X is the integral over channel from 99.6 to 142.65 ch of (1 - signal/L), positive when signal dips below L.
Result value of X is 3.2 ch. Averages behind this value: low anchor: 359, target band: 340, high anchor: 375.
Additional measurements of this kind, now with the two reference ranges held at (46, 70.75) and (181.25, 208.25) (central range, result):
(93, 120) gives -1.4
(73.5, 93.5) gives -1.7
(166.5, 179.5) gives -1.4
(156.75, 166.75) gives 0.9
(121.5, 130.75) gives -0.1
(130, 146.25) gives -2.4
